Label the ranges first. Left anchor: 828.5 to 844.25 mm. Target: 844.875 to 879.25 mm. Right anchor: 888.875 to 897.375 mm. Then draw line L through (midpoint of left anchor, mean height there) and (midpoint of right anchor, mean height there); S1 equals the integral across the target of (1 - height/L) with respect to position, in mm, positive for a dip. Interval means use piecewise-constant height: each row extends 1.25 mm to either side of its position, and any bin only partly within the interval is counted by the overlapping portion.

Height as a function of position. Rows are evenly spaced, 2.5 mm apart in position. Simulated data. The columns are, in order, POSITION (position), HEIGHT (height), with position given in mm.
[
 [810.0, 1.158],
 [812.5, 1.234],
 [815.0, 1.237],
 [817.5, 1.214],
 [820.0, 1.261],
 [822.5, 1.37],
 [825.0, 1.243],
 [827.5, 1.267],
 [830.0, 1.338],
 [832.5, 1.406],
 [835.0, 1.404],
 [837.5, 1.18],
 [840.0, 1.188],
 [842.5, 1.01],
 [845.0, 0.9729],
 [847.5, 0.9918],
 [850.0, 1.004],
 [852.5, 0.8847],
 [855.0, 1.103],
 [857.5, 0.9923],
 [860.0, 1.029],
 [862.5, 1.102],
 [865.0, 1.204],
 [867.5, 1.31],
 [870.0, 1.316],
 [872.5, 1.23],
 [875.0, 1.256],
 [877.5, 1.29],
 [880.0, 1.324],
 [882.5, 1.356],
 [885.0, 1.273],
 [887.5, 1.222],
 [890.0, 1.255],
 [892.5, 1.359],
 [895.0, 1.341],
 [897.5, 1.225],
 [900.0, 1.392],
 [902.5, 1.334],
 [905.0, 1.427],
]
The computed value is 3.9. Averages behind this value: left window 1.25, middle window 1.13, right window 1.31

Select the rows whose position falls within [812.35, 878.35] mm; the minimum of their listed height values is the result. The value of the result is 0.8847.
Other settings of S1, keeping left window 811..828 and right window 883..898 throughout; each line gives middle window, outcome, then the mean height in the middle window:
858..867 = 1.1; 1.12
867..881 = -0.1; 1.29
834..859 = 3.9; 1.07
